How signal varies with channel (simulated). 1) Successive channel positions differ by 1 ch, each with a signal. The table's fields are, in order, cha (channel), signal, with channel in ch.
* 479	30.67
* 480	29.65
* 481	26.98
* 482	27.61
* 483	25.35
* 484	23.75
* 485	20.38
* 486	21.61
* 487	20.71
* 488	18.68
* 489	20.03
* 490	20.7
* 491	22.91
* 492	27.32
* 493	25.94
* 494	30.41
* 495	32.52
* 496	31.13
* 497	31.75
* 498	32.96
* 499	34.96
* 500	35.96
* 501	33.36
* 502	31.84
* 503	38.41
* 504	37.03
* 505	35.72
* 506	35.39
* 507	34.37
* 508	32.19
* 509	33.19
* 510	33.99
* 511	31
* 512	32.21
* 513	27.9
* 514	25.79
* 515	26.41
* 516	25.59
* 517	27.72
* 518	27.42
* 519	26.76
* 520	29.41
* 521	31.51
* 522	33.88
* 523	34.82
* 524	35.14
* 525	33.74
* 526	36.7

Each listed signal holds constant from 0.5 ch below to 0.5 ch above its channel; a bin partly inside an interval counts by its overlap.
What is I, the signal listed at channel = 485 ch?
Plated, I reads 20.38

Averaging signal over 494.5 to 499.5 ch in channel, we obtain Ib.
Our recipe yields 32.7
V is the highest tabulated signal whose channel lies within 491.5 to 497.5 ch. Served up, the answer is 32.52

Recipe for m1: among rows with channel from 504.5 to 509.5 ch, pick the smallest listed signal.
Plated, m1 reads 32.19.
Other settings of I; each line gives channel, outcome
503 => 38.41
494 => 30.41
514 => 25.79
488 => 18.68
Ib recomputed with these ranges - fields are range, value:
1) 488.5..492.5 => 22.7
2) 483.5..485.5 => 22.1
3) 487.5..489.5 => 19.4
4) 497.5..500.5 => 34.6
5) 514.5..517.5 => 26.6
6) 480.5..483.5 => 26.6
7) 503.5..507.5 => 35.6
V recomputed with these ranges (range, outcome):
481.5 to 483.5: 27.61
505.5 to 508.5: 35.39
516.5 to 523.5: 34.82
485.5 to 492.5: 27.32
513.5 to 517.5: 27.72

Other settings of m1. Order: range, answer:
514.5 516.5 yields 25.59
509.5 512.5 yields 31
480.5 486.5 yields 20.38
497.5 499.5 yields 32.96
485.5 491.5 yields 18.68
